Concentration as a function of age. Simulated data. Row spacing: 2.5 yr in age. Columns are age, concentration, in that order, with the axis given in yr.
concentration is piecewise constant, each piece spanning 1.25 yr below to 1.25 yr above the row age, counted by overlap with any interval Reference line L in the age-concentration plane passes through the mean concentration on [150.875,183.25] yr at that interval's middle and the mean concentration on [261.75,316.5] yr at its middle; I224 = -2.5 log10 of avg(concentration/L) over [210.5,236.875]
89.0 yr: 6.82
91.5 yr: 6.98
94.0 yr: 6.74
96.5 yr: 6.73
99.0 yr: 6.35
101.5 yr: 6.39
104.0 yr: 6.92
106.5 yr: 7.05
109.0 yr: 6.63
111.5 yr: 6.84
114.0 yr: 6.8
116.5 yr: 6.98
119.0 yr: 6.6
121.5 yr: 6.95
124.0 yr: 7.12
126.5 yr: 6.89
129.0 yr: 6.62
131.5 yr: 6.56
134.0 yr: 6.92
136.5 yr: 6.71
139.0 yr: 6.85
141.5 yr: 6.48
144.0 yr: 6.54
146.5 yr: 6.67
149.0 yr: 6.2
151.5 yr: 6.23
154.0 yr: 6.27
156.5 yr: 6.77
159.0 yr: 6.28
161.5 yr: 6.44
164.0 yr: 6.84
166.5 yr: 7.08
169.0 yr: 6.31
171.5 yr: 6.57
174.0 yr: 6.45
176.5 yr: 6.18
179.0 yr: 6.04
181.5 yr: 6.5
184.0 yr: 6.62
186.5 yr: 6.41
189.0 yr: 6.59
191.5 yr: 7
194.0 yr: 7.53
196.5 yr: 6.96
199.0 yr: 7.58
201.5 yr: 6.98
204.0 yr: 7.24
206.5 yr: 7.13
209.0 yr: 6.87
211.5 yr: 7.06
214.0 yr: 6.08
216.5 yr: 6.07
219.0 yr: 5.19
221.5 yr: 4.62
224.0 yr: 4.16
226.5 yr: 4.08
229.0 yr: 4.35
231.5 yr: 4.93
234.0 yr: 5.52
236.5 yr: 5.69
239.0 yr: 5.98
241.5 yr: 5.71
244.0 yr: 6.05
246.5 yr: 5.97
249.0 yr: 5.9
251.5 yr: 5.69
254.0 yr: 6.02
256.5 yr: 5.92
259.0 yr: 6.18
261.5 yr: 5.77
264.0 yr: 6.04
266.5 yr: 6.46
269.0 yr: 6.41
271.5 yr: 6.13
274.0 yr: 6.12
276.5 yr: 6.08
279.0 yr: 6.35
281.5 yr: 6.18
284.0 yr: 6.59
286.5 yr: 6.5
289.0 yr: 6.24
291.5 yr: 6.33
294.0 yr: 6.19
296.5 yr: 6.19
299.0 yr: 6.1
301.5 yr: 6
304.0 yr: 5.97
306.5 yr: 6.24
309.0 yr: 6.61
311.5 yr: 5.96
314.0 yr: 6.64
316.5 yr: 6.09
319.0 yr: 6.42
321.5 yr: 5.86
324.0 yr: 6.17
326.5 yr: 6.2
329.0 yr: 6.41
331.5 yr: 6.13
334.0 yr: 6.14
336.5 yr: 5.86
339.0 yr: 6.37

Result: 0.22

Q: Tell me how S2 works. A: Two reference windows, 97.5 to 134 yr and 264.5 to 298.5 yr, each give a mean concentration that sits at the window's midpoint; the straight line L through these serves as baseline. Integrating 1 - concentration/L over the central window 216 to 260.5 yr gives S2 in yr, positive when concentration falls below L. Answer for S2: 6.7 yr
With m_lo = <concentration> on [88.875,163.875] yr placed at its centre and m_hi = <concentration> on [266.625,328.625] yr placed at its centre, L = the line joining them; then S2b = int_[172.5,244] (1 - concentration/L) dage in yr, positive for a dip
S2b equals 3.8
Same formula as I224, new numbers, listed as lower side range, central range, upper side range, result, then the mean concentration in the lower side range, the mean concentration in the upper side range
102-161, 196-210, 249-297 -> -0.11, 6.68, 6.17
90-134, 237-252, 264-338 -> 0.09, 6.78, 6.22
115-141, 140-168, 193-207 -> 0.07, 6.81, 7.24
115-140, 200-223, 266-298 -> 0.03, 6.82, 6.28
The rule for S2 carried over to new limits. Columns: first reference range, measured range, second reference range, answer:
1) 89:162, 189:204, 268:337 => -1.5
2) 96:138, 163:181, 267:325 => 0.3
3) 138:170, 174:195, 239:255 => -0.9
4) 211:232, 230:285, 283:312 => -3.2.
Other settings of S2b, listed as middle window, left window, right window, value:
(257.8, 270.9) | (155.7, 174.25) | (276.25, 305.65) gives 0.3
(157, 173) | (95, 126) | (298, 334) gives 0.1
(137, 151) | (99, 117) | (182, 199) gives 0.6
